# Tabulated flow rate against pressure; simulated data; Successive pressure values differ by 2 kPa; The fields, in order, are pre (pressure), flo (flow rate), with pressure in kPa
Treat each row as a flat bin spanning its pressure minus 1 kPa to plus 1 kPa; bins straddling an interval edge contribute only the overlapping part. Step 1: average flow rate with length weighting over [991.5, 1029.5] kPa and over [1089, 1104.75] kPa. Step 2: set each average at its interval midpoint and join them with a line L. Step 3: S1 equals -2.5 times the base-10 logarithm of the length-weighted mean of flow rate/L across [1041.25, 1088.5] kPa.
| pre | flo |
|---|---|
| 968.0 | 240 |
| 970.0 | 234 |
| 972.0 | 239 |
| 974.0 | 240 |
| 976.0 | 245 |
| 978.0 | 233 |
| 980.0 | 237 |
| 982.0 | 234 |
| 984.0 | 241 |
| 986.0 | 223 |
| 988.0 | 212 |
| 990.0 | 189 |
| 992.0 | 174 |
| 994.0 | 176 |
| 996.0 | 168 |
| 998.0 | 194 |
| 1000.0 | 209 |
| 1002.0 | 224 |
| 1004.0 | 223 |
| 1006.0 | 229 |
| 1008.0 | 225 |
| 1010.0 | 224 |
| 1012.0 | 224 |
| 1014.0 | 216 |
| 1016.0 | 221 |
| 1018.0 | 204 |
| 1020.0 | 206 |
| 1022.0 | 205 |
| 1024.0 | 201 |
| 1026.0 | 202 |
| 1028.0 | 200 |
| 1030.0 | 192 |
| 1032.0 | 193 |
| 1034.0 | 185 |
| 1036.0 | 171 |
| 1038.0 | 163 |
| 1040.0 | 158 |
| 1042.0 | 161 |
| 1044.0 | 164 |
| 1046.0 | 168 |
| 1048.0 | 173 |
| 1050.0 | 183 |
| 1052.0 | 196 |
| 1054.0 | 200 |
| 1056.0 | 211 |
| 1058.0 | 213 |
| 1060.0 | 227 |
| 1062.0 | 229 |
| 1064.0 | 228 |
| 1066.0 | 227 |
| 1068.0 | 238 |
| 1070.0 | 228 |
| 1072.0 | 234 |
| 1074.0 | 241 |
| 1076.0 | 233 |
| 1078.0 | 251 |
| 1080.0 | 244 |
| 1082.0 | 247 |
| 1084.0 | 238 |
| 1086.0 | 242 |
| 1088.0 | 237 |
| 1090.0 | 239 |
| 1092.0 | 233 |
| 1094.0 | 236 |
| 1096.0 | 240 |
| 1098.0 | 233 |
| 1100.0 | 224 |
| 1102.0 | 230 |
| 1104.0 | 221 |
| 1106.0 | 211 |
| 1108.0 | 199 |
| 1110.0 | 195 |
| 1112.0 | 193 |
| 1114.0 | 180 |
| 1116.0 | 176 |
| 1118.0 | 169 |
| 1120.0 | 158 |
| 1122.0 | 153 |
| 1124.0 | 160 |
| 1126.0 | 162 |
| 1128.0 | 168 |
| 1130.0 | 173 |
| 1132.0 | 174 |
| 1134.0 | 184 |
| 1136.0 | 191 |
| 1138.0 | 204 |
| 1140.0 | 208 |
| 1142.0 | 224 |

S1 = 0.03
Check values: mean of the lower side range 207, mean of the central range 217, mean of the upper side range 232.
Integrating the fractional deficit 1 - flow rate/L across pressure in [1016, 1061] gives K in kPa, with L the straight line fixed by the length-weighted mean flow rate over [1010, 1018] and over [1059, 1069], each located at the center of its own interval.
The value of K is 6.7 kPa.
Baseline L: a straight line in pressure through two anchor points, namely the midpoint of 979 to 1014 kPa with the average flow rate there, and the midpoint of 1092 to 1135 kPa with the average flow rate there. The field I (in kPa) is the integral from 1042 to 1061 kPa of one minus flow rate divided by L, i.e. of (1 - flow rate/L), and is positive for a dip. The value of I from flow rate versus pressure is 1.13 kPa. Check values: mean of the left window 212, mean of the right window 193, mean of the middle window 191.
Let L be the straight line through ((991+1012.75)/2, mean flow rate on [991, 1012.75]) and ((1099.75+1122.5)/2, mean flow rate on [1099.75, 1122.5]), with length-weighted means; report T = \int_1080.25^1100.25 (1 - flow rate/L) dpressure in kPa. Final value -4.4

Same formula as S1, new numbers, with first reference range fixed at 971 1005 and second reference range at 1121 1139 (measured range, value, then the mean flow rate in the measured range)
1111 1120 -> 0.009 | 177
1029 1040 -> 0.133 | 179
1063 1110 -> -0.234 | 232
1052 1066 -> -0.118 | 217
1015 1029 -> 0.000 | 206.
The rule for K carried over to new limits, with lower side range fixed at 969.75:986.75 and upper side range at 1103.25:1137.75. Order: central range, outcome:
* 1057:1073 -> -2.03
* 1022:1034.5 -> 1.17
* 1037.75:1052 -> 2.77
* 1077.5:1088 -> -2.57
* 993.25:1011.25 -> 1.45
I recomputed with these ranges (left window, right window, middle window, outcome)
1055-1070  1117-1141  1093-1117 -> -2.22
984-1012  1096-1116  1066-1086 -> -2.88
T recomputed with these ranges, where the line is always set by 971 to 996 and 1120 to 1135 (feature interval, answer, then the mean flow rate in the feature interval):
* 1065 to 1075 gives -2.46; 234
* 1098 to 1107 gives -2.39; 223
